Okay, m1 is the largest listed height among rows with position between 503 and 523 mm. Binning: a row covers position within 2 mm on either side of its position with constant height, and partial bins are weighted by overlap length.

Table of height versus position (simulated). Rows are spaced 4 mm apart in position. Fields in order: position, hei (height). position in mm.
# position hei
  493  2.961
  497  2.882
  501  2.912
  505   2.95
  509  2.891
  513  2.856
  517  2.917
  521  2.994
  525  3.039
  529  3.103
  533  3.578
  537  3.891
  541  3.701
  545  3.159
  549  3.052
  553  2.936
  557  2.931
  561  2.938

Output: 2.994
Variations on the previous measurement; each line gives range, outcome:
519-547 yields 3.891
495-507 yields 2.95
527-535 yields 3.578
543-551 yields 3.159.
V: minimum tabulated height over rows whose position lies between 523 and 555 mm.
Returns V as 2.936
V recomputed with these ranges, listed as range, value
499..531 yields 2.856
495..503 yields 2.882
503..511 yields 2.891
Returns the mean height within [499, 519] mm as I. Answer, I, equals 2.91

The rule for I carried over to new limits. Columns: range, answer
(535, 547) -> 3.58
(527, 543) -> 3.57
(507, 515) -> 2.87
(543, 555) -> 3.05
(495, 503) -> 2.9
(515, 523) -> 2.96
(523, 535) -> 3.24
